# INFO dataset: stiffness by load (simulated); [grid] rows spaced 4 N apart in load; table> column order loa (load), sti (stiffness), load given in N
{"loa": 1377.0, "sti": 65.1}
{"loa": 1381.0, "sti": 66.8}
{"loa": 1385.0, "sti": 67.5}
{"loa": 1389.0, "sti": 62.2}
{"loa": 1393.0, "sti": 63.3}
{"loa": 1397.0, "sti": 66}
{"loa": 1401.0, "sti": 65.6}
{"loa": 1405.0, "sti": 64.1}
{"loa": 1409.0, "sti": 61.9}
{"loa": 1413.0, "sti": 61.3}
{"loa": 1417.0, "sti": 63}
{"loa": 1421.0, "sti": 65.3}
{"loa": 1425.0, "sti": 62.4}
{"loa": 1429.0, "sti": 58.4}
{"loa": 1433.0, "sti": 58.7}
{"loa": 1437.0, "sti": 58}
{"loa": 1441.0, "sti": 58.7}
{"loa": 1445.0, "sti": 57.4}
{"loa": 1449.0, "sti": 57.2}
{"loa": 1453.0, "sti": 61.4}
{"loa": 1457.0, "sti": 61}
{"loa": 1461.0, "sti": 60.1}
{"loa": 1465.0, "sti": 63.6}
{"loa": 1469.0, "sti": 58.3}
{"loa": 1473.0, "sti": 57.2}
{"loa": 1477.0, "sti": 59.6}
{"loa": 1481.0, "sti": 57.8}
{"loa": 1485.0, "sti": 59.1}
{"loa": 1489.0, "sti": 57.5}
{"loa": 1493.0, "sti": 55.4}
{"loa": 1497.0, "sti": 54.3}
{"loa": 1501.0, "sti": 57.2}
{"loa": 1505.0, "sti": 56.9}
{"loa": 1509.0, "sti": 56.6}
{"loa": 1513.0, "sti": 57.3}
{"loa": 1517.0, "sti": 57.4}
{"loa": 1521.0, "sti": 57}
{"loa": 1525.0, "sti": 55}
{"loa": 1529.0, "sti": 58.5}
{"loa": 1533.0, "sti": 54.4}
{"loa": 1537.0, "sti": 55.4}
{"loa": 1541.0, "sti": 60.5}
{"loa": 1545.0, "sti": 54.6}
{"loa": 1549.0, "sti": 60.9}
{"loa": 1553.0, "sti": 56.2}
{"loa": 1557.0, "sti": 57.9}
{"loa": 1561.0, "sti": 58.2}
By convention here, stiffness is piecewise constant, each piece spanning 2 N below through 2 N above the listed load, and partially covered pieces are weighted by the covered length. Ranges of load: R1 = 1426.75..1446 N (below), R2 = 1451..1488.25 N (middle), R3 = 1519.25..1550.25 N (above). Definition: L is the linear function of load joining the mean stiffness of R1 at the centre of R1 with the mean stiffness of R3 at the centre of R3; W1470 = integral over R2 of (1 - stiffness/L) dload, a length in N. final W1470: -1.2 N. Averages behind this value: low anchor 58.3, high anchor 56.9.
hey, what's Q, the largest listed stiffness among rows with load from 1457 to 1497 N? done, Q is 63.6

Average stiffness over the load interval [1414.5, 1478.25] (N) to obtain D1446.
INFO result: 60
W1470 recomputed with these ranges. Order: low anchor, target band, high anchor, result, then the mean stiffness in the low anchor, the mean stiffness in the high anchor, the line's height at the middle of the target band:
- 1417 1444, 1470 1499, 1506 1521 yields 0.5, 60.3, 57.1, 58.2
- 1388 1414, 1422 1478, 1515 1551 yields 1.5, 63.6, 57.1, 61.2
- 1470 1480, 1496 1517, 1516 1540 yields 0.2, 58.3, 56.4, 57.2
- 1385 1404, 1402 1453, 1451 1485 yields 1.5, 64.6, 59.8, 62.5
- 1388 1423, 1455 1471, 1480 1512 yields -0.4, 63.7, 56.8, 59.3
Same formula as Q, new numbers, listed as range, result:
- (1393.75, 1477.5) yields 66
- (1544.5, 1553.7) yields 60.9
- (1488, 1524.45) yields 57.5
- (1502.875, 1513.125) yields 57.3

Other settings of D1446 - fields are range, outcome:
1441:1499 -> 58.6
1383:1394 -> 64.4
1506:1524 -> 56.9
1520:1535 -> 56.2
